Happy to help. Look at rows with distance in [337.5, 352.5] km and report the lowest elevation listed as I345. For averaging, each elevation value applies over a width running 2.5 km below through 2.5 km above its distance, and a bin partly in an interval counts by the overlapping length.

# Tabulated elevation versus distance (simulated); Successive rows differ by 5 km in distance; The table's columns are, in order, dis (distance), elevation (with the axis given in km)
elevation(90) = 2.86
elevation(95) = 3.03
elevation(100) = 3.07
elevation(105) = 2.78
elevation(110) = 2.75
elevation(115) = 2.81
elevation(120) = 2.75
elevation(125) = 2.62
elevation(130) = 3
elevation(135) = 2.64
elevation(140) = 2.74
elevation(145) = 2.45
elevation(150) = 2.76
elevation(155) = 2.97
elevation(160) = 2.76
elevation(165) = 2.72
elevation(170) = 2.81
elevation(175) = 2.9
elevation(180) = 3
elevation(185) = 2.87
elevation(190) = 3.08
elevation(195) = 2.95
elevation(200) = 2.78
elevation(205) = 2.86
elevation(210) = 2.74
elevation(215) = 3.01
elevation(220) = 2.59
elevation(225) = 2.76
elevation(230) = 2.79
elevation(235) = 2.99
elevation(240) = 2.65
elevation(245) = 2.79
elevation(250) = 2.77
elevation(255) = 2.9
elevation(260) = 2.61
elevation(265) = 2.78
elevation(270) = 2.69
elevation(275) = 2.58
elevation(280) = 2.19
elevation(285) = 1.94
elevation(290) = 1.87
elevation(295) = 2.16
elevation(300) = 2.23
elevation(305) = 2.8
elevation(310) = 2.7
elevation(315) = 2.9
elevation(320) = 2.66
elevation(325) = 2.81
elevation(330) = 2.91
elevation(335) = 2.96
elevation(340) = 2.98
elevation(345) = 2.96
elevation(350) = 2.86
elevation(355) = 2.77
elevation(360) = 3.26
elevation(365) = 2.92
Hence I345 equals 2.86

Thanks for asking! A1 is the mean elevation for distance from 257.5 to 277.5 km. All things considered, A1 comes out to 2.67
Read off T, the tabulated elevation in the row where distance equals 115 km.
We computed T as 2.81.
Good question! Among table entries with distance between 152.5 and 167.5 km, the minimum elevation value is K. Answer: 2.72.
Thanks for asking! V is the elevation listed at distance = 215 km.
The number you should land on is 3.01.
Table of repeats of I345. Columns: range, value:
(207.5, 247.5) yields 2.59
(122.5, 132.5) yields 2.62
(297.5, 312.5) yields 2.23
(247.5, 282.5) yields 2.19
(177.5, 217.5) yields 2.74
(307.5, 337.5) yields 2.66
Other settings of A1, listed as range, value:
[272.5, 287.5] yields 2.24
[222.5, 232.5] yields 2.77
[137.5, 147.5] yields 2.6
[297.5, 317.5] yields 2.66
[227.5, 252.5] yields 2.8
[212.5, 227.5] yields 2.79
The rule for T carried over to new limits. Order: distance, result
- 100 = 3.07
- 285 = 1.94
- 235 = 2.99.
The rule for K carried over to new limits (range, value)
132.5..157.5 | 2.45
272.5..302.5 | 1.87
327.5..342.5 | 2.91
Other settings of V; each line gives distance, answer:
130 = 3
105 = 2.78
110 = 2.75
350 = 2.86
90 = 2.86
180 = 3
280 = 2.19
